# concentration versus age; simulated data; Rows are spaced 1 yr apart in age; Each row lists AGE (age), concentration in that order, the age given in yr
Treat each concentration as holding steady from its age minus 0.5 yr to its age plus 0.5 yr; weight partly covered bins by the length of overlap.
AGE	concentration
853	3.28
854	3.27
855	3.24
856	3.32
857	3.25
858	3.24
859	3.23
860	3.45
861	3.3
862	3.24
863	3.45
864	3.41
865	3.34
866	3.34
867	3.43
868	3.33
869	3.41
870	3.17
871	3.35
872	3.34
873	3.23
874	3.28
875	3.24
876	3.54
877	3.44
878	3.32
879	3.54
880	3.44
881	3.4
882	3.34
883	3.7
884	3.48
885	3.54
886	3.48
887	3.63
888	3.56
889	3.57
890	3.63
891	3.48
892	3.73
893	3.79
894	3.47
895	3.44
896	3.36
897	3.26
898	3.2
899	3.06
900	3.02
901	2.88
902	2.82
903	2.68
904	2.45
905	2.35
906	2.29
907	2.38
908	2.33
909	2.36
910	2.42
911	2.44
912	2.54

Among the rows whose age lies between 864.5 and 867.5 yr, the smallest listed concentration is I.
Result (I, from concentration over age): 3.34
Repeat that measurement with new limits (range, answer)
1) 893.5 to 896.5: 3.36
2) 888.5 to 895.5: 3.44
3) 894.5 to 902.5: 2.82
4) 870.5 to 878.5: 3.23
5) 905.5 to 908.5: 2.29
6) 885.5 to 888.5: 3.48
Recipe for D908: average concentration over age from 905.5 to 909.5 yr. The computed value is 2.34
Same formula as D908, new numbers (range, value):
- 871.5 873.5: 3.29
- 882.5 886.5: 3.55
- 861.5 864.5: 3.37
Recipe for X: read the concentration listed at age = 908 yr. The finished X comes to 2.33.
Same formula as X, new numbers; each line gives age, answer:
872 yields 3.34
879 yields 3.54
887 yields 3.63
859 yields 3.23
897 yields 3.26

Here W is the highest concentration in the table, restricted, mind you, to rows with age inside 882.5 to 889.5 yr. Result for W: 3.7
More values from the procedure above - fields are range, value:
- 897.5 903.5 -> 3.2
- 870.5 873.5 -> 3.35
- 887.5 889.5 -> 3.57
